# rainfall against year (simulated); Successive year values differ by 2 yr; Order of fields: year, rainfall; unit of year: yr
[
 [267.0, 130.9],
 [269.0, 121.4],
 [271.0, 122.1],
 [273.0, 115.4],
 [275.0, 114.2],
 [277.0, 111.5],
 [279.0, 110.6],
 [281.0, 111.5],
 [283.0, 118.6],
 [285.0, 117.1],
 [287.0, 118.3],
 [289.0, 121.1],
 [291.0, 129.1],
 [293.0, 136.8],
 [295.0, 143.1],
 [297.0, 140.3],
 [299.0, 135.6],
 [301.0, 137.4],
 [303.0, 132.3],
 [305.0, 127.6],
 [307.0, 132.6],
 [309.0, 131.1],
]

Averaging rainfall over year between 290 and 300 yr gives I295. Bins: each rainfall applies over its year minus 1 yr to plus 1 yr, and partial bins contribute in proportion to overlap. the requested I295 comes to 137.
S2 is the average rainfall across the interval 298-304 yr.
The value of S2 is 135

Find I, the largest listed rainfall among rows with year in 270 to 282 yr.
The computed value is 122.1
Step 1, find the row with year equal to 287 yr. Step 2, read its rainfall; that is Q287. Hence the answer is 118.3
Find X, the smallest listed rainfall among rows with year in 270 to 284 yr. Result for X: 110.6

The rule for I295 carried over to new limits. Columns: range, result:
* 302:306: 130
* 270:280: 115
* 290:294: 133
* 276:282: 111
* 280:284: 115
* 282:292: 121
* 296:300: 138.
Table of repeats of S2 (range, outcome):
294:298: 142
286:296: 130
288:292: 125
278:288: 115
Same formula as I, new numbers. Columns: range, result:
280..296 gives 143.1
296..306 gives 140.3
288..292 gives 129.1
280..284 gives 118.6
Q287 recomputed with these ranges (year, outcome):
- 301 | 137.4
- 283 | 118.6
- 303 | 132.3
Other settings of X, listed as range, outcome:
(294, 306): 127.6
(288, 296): 121.1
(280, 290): 111.5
